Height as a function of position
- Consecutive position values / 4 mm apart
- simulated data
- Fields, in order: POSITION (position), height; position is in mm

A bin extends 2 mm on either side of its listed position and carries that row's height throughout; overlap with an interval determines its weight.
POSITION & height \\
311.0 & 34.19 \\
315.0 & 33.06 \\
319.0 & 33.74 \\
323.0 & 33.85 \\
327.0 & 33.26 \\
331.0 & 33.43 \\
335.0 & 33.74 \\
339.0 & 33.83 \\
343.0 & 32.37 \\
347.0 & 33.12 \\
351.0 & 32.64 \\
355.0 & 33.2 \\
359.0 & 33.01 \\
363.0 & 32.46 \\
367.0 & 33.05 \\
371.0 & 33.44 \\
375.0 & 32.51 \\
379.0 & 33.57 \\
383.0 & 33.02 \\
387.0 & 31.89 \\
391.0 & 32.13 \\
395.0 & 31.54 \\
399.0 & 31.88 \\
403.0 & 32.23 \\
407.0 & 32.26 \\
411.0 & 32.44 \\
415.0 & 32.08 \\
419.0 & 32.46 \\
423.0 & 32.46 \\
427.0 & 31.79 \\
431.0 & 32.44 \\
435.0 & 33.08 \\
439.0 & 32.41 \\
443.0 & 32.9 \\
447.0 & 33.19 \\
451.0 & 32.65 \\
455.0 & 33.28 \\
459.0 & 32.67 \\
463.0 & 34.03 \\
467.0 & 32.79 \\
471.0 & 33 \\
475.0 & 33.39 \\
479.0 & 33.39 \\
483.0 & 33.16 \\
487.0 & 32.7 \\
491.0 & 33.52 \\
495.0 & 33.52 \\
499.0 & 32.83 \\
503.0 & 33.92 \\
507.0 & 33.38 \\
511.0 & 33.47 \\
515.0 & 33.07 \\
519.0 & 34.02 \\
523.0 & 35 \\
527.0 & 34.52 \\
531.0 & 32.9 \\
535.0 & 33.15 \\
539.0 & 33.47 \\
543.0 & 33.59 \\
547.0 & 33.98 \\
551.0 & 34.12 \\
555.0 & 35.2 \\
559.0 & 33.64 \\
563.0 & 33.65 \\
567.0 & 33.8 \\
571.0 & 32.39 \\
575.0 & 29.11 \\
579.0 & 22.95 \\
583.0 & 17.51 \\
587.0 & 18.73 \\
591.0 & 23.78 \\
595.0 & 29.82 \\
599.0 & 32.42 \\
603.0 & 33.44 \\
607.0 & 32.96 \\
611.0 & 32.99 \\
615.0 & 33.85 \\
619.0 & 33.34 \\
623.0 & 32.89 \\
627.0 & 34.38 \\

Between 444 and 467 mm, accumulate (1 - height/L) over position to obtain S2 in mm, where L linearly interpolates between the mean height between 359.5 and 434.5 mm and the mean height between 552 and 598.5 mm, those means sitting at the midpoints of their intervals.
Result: -1.5 mm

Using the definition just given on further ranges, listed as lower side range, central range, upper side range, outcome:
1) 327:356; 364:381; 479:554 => 0.1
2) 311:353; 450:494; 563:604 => -4.4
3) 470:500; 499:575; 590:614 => -2.9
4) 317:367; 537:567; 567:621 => -4.4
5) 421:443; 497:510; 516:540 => 0.0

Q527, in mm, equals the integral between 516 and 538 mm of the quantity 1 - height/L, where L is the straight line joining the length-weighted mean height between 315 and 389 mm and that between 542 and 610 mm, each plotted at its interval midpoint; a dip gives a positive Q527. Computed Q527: -2.2 mm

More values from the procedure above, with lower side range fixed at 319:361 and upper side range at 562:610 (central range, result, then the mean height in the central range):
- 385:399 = 0.16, 31.9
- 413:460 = -1.91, 32.6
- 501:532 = -4.24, 33.8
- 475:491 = -1.45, 33.2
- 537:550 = -2.00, 33.7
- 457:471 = -1.07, 33.1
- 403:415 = -0.15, 32.3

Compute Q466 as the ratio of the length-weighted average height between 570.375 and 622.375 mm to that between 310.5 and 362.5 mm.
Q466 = 0.9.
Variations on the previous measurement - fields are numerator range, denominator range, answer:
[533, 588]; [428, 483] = 0.93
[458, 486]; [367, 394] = 1.01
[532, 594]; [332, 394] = 0.91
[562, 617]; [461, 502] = 0.87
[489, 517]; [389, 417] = 1.04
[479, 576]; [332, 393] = 1.02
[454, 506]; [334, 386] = 1.01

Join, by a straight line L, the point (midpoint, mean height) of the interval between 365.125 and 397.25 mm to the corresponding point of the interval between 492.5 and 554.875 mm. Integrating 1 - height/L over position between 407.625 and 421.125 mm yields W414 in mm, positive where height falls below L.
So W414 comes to 0.2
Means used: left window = 32.6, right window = 33.7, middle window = 32.3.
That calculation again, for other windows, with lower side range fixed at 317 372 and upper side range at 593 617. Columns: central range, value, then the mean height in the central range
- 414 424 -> 0.21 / 32.3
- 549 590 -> 4.63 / 29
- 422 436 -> 0.26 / 32.4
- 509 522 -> -0.33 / 33.6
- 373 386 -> 0.07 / 32.9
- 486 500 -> -0.15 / 33.2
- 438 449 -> 0.04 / 32.9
